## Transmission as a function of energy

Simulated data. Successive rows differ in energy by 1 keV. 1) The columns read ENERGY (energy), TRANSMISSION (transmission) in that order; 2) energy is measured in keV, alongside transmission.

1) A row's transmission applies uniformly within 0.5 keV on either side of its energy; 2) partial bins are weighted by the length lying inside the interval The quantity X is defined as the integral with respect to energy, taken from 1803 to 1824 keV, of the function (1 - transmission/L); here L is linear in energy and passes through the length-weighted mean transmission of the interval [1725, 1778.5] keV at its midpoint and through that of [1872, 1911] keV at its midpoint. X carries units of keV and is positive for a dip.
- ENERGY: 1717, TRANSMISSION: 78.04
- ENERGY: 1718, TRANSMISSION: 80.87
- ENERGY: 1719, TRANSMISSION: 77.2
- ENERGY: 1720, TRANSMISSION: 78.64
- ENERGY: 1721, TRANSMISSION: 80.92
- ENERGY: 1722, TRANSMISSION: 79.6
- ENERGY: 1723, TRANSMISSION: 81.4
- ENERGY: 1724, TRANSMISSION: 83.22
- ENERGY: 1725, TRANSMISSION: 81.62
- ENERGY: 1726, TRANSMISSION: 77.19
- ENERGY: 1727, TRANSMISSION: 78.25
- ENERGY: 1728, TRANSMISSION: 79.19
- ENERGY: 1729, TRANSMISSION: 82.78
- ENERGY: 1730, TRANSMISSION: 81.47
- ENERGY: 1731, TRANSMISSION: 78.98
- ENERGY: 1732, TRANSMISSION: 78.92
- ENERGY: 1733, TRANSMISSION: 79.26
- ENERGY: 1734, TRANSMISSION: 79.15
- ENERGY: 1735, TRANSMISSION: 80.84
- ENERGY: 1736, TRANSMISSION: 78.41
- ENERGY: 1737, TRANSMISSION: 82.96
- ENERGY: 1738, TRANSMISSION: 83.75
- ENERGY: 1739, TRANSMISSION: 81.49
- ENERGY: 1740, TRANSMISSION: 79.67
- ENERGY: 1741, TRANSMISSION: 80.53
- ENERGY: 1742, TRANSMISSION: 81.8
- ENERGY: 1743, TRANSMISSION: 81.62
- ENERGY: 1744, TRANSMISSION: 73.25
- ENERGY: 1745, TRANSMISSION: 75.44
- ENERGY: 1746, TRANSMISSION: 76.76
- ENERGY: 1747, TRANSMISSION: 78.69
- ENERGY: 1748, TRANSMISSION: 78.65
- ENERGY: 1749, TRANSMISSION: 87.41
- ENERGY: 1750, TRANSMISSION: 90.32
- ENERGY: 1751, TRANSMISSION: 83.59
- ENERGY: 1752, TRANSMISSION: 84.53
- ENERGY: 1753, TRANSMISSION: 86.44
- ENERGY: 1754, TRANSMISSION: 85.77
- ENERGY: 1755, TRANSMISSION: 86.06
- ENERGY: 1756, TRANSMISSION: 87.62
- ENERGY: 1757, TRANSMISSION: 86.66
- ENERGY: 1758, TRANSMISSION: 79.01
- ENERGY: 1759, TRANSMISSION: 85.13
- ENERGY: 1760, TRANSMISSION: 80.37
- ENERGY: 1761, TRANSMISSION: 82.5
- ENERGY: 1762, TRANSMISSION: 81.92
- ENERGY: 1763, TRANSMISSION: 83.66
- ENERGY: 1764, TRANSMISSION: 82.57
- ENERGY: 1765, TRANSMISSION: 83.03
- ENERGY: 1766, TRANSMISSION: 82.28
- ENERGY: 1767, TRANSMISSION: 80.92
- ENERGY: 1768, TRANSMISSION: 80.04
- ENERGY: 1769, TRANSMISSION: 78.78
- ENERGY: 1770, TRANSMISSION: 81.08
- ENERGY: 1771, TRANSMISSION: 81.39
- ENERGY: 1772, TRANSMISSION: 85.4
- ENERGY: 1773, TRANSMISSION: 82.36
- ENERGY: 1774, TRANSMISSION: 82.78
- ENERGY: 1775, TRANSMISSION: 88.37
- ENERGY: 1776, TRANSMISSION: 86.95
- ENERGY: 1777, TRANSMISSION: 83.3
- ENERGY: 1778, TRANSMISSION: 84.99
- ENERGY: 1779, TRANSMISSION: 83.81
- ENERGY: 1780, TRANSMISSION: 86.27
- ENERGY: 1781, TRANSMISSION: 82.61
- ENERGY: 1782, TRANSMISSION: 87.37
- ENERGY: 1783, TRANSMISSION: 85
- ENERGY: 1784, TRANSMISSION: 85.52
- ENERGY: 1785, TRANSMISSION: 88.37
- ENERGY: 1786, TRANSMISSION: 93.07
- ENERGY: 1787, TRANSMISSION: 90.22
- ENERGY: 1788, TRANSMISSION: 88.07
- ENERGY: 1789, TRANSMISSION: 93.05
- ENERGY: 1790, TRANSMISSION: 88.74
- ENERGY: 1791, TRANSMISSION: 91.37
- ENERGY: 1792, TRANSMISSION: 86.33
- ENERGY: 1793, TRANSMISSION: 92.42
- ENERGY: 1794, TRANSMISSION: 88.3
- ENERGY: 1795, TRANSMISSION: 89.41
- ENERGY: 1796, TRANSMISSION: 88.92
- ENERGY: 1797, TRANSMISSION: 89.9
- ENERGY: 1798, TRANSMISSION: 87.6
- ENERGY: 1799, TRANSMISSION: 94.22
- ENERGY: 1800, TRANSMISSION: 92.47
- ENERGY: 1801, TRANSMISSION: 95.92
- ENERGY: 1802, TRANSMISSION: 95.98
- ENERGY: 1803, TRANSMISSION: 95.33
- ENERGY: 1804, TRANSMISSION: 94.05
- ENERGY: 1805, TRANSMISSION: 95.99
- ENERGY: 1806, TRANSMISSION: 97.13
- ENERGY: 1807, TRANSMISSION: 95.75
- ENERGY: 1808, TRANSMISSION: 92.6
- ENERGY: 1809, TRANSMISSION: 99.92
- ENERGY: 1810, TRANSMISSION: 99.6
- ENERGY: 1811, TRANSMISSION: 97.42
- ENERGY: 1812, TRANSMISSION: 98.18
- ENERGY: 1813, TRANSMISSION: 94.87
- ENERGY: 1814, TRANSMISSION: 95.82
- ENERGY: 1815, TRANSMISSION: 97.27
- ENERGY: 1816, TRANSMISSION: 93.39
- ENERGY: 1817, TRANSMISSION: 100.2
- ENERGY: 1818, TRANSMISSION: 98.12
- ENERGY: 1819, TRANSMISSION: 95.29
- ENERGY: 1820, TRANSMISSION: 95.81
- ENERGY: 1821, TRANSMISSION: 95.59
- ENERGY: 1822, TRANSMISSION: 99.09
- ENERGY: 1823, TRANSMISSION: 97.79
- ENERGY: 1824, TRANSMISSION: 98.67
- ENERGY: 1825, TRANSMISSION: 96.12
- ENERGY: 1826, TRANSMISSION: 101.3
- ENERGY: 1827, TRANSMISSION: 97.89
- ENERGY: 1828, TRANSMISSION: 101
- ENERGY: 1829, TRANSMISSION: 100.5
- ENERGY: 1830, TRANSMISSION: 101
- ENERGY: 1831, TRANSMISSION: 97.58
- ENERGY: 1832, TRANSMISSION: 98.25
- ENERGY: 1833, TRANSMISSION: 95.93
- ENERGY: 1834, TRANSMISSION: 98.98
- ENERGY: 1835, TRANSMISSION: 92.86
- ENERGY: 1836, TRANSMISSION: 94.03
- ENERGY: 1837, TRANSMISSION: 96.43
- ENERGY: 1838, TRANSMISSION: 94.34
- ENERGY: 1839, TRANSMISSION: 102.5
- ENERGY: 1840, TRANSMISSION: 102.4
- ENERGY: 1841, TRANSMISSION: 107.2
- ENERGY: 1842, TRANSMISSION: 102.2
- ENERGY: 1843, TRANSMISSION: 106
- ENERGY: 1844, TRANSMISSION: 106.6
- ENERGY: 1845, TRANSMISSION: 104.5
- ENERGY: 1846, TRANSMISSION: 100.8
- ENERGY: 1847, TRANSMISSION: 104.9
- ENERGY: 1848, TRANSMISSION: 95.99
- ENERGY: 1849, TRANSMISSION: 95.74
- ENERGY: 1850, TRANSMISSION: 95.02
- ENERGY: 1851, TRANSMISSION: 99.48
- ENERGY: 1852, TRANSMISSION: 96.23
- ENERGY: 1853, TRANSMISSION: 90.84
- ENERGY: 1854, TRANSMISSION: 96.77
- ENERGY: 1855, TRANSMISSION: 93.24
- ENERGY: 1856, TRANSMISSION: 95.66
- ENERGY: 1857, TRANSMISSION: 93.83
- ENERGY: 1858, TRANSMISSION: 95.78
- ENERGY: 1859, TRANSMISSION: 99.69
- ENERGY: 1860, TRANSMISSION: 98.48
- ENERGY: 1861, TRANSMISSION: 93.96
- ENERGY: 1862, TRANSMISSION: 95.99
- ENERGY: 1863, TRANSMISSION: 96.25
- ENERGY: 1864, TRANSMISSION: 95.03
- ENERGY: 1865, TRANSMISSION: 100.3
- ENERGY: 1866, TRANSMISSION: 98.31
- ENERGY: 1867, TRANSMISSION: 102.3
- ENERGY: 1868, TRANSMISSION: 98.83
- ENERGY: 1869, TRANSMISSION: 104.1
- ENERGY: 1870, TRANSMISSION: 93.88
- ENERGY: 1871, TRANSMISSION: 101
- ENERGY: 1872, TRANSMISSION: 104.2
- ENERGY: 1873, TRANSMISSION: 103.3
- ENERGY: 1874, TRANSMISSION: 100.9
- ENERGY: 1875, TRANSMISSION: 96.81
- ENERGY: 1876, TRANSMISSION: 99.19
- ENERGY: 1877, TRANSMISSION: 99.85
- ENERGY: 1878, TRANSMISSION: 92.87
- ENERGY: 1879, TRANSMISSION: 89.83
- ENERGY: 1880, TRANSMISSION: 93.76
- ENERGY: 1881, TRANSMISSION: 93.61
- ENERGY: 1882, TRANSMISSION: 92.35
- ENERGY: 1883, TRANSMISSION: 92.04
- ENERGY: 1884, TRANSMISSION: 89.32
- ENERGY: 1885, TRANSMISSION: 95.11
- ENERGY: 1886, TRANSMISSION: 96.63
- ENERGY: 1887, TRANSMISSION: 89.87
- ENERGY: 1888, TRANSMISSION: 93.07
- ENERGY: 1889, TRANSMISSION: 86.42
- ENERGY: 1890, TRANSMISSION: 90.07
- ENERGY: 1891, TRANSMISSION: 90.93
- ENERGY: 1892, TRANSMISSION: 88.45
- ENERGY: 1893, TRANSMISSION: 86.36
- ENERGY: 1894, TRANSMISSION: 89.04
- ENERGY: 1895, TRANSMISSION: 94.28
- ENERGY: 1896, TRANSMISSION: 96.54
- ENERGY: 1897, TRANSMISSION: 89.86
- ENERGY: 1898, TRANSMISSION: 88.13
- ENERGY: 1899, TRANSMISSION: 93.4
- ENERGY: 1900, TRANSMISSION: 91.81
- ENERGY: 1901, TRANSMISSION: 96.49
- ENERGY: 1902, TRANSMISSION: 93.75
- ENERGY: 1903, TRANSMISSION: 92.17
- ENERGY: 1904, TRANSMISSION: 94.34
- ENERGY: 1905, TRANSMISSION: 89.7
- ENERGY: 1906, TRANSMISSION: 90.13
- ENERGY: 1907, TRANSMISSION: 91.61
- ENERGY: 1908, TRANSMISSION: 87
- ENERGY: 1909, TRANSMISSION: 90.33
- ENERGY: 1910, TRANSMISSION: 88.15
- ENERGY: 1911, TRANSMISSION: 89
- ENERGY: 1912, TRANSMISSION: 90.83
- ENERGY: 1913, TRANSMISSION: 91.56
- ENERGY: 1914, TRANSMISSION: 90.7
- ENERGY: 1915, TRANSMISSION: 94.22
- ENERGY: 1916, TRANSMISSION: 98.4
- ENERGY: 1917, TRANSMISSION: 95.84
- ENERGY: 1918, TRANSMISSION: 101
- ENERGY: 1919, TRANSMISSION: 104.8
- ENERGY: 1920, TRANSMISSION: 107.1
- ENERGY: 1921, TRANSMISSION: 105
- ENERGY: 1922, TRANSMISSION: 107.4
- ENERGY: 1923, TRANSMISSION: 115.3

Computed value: -2.4 keV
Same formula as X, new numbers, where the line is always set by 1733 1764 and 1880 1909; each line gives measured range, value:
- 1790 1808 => -1.47 keV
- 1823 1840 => -2.07 keV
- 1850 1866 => -1.25 keV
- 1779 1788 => -0.30 keV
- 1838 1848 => -1.70 keV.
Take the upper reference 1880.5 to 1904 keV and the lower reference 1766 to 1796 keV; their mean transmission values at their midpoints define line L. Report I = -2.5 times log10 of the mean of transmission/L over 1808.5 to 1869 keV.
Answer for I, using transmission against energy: -0.11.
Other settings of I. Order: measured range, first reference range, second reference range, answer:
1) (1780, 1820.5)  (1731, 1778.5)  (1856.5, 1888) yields -0.059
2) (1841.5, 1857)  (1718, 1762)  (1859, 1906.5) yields -0.083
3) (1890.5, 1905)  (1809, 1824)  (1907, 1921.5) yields 0.043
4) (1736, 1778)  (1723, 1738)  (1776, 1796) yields 0.018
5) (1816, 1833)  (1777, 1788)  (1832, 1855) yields -0.034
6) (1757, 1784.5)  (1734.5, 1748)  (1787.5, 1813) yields 0.039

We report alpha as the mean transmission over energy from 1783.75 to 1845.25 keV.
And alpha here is 95.9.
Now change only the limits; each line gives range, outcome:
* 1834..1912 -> 95.5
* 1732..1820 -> 87.1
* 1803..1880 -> 98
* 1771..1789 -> 86.2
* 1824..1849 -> 99.9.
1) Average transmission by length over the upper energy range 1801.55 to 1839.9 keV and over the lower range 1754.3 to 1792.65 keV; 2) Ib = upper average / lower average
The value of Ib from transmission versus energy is 1.14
